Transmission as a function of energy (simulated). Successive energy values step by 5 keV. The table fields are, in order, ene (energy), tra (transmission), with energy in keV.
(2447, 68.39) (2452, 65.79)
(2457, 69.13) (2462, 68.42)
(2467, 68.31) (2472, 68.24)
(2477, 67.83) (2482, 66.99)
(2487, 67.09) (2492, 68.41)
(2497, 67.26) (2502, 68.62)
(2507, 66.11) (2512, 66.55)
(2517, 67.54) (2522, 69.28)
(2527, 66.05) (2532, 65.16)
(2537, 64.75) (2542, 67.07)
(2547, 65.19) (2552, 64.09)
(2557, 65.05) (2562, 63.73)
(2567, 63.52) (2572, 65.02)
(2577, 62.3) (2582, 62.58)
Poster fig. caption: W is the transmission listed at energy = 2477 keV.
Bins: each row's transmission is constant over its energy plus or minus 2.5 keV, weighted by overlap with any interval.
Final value 67.83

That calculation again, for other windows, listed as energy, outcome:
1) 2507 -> 66.11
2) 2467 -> 68.31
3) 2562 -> 63.73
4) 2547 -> 65.19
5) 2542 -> 67.07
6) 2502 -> 68.62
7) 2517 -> 67.54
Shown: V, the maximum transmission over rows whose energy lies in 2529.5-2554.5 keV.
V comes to 67.07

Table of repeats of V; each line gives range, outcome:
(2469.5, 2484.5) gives 68.24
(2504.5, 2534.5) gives 69.28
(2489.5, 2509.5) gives 68.62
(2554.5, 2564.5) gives 65.05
